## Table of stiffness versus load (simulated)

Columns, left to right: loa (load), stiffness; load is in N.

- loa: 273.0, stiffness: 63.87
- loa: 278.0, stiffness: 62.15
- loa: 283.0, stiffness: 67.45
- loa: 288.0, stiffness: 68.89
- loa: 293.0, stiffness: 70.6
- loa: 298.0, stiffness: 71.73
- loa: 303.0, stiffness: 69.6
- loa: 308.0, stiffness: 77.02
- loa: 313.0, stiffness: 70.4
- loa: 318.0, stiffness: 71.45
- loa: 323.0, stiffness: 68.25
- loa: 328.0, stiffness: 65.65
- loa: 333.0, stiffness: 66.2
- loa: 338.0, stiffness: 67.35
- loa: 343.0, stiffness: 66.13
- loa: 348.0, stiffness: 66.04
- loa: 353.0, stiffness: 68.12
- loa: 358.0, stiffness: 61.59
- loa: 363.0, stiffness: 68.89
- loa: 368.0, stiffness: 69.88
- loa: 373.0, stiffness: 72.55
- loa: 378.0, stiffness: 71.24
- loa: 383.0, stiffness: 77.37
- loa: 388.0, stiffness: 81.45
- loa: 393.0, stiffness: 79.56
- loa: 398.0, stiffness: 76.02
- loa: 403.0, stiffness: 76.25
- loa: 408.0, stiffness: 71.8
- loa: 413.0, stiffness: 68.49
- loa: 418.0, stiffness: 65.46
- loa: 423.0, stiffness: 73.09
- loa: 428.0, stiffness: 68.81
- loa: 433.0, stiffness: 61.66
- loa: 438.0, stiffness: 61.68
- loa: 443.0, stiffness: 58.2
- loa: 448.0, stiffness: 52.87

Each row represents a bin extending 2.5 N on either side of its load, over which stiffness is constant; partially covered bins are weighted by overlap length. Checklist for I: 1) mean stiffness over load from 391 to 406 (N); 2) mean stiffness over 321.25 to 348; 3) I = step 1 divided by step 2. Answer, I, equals 1.16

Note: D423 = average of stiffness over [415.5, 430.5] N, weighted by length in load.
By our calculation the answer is 69.1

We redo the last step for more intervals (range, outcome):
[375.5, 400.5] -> 77.1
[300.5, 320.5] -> 72.1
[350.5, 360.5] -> 64.9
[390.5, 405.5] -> 77.3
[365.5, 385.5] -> 72.8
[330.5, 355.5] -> 66.8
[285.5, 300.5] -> 70.4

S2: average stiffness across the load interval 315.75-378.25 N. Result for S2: 67.8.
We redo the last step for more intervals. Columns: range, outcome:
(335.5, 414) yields 71.5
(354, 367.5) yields 66.2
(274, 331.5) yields 69.2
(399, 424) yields 71.2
